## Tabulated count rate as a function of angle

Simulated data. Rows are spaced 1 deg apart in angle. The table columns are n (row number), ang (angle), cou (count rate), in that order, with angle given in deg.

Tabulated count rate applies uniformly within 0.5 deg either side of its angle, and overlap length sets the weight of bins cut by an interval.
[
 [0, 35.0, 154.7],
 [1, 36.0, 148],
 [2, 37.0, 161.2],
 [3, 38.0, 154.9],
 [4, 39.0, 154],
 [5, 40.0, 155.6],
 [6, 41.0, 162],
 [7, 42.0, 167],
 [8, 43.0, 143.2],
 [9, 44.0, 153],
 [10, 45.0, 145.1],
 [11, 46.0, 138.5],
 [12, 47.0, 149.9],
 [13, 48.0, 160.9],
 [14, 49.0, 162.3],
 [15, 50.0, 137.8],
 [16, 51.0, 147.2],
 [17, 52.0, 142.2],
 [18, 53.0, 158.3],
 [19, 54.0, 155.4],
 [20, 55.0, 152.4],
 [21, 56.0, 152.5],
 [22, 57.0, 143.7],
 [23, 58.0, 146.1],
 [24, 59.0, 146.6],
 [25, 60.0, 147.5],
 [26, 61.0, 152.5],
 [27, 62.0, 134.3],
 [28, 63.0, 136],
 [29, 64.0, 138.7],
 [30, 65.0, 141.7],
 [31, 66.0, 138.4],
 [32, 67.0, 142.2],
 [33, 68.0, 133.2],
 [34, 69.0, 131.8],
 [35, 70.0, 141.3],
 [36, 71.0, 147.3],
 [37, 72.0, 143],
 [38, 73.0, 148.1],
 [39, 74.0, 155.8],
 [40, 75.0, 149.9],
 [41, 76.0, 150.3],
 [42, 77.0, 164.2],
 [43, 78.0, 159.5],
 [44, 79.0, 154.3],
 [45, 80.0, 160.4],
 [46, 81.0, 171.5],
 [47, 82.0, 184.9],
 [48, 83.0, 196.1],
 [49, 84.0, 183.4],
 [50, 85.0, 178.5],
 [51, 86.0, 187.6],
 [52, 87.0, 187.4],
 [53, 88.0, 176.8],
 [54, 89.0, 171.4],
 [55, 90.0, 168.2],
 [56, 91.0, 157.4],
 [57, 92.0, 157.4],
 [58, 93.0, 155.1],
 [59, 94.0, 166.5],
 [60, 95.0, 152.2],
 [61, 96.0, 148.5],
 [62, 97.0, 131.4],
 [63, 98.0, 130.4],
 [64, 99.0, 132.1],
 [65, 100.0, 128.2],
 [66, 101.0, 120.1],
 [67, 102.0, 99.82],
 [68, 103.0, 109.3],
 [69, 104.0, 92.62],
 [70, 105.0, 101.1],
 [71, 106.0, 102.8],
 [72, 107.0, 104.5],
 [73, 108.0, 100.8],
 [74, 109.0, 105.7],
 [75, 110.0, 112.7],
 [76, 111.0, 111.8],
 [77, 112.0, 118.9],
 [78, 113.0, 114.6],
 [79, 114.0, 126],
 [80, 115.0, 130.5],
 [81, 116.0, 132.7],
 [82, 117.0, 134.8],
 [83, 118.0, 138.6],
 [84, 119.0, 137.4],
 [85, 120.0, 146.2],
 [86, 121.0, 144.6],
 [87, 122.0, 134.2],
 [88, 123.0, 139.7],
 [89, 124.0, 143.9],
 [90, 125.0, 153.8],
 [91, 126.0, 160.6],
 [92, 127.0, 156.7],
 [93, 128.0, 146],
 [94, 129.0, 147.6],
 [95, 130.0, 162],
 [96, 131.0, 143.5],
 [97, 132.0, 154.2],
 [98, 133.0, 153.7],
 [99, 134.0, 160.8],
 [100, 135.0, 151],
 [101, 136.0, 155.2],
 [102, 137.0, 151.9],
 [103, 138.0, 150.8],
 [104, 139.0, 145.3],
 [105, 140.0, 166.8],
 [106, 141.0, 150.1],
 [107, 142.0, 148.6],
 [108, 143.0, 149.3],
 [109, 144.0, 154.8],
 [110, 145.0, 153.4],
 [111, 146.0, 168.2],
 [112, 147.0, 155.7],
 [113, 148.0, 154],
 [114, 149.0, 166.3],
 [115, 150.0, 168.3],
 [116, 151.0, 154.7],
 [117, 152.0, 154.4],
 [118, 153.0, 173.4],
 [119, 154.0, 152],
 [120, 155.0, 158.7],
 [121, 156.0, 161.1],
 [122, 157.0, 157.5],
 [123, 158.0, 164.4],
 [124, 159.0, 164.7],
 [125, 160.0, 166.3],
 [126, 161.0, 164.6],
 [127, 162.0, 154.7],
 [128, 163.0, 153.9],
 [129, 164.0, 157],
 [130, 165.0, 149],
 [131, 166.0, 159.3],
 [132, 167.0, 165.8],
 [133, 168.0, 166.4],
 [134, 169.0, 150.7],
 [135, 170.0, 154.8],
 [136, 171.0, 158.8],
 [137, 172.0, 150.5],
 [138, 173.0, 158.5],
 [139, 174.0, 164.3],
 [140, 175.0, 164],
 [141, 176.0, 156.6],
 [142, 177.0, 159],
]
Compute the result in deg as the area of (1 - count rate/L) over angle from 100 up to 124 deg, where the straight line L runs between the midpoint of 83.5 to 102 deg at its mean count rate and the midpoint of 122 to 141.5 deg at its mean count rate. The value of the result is 5.2 deg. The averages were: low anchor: 156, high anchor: 152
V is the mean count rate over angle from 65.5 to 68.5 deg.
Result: 138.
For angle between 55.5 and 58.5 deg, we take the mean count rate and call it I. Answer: 147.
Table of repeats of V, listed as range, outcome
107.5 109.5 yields 103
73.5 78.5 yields 156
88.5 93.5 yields 162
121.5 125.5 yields 143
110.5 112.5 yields 115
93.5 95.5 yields 159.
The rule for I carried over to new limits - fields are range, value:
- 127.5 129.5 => 147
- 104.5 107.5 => 103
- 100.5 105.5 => 105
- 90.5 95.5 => 158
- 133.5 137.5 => 155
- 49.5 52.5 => 142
